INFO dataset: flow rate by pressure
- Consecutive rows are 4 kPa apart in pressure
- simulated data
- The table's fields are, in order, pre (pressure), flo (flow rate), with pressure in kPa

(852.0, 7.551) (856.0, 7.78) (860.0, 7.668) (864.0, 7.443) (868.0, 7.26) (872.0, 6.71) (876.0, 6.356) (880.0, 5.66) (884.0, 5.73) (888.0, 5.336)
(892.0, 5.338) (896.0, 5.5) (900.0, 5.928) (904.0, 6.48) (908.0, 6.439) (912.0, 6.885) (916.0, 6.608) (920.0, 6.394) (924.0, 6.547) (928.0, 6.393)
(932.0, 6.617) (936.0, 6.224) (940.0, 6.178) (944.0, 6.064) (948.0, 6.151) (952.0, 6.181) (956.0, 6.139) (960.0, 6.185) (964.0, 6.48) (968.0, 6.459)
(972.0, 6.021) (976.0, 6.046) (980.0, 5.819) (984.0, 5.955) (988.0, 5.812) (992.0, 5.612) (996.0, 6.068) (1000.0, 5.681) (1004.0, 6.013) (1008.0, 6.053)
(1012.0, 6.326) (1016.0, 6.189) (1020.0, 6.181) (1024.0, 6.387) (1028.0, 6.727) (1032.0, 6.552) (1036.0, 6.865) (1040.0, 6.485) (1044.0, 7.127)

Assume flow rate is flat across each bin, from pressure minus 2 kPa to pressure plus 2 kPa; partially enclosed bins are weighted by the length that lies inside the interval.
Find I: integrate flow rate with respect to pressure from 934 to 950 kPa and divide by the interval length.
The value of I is 6.15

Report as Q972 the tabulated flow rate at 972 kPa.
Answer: 6.021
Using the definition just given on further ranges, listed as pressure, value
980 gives 5.819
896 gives 5.5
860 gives 7.668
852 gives 7.551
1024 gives 6.387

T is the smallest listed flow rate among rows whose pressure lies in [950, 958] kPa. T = 6.139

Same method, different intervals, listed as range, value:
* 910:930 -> 6.393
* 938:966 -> 6.064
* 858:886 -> 5.66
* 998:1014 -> 5.681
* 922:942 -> 6.178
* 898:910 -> 5.928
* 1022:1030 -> 6.387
